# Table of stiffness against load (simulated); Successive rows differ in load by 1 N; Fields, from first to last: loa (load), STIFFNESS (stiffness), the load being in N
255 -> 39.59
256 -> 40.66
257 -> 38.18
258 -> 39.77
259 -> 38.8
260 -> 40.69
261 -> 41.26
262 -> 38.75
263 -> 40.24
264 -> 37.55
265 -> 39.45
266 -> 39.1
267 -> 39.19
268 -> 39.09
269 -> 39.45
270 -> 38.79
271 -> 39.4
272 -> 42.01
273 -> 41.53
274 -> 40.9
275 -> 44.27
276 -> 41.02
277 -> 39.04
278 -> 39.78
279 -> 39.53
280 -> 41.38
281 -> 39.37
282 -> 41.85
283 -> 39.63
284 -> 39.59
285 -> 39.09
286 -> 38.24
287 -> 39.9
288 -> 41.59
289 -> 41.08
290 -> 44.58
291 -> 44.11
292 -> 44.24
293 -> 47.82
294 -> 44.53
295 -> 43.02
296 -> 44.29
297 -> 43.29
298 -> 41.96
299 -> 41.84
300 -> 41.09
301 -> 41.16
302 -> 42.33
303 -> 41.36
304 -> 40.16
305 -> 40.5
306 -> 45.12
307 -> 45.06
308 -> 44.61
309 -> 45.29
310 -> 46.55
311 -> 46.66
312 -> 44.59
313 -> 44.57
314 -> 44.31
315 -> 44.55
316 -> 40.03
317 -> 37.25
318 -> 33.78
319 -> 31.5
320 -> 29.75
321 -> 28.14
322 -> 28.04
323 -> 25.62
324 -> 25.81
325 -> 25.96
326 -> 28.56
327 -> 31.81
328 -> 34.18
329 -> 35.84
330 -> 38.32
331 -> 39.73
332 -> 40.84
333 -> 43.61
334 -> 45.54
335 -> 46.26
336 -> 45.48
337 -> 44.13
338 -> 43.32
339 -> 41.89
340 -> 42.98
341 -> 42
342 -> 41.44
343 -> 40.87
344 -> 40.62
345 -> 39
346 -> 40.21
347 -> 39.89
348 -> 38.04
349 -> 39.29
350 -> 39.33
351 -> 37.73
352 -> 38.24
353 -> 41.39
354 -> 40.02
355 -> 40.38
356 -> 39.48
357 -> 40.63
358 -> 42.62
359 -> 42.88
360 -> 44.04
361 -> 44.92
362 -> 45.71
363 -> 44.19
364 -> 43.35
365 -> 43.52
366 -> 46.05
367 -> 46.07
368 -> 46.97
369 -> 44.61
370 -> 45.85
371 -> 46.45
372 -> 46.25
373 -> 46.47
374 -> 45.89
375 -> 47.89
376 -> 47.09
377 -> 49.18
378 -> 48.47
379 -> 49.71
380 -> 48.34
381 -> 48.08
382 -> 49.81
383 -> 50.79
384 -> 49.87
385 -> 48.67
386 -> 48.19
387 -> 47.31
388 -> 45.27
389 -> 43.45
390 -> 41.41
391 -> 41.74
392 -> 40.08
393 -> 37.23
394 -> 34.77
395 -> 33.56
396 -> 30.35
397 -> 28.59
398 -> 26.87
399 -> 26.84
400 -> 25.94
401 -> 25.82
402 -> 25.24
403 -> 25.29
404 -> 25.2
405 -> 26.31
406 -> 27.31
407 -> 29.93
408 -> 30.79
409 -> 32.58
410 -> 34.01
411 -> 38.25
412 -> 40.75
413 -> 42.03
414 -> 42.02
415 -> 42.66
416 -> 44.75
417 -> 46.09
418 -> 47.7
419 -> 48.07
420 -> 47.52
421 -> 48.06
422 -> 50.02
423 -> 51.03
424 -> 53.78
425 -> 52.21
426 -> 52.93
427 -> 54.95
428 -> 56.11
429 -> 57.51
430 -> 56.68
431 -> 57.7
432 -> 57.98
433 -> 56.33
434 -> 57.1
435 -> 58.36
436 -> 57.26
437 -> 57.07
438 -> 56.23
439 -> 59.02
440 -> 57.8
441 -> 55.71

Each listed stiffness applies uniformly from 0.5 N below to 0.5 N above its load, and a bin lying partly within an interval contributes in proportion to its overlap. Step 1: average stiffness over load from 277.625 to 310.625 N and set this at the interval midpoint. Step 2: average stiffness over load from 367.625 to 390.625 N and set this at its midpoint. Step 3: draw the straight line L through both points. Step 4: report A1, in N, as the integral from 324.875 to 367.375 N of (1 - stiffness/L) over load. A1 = 4.2 N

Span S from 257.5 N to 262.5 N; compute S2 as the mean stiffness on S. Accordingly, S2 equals 39.9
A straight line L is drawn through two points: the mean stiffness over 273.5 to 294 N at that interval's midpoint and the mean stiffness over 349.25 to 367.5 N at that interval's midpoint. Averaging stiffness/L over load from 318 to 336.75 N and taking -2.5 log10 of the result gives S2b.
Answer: 0.201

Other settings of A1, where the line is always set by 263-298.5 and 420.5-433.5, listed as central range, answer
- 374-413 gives 9.7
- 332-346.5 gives 1.2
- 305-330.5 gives 4.2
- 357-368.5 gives 1.0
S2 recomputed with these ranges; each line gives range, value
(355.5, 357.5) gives 40.1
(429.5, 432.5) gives 57.5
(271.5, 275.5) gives 42.2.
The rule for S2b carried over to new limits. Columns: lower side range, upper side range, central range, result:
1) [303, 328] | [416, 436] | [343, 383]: 0.009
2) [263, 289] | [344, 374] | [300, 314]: -0.067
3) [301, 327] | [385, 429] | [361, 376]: -0.173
